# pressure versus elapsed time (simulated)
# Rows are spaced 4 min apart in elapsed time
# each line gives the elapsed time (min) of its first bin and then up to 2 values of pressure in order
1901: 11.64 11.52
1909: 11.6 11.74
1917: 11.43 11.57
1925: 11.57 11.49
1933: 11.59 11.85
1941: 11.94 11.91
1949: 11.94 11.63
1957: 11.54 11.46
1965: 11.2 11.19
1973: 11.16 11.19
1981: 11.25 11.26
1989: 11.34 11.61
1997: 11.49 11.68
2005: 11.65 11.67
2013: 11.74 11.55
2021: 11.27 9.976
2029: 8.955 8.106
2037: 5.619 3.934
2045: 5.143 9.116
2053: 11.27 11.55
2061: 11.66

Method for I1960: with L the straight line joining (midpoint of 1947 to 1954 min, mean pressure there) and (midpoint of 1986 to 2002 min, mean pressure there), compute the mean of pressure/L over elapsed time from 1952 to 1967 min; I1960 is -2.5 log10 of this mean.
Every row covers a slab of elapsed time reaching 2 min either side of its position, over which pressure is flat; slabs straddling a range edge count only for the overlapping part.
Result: 0.028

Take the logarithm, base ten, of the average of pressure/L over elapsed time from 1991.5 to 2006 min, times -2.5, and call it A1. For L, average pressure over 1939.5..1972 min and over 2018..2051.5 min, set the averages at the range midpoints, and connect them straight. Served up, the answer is -0.21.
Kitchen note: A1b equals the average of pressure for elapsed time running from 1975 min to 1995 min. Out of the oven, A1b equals 11.3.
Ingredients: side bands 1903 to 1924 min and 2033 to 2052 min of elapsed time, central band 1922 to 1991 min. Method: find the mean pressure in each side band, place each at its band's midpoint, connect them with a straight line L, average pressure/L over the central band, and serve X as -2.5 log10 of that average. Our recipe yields -0.17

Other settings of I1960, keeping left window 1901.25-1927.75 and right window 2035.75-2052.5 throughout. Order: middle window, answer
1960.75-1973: -0.18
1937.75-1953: -0.15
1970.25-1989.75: -0.24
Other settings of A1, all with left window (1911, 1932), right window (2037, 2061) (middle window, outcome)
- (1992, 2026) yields -0.224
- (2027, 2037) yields 0.101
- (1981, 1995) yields -0.157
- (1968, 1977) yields -0.094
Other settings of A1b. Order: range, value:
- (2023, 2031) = 9.47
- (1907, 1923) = 11.6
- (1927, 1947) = 11.8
